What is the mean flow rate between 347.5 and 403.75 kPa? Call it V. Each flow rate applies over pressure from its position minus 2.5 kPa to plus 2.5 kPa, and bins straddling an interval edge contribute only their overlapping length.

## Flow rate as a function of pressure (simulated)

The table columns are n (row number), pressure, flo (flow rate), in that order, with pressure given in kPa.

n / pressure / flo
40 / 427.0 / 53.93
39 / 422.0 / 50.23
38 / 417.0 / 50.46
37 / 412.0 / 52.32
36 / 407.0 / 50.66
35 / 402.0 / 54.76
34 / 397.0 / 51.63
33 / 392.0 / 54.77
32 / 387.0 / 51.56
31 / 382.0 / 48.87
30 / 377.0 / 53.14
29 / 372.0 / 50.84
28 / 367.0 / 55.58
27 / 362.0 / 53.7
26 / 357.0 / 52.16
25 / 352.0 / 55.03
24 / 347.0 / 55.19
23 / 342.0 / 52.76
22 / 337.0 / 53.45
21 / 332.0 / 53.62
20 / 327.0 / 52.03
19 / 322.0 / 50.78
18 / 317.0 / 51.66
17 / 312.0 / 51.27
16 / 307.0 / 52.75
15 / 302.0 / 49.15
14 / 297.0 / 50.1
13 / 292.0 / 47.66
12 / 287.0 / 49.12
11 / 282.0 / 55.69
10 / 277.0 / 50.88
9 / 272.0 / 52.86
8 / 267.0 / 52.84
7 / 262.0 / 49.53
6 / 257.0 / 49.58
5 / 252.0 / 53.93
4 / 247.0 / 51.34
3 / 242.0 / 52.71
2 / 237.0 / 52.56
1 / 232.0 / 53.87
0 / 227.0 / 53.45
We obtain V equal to 53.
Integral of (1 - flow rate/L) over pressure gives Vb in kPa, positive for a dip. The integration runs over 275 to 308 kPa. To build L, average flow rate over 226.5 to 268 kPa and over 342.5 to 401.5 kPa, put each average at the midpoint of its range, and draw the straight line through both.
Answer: 1.1 kPa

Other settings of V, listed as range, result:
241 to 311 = 51.3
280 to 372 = 52.3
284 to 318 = 50.3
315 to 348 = 52.7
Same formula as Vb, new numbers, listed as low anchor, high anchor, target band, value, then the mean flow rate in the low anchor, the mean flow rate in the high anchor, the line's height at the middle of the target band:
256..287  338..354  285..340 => 2.12 kPa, 51.8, 54.2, 53.1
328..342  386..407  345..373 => -0.39 kPa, 53.2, 53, 53.1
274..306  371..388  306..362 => -2.21 kPa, 50.6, 51.1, 50.8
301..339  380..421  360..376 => -0.45 kPa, 51.9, 51.9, 51.9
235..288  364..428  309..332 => 0.16 kPa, 52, 52.2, 52.1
